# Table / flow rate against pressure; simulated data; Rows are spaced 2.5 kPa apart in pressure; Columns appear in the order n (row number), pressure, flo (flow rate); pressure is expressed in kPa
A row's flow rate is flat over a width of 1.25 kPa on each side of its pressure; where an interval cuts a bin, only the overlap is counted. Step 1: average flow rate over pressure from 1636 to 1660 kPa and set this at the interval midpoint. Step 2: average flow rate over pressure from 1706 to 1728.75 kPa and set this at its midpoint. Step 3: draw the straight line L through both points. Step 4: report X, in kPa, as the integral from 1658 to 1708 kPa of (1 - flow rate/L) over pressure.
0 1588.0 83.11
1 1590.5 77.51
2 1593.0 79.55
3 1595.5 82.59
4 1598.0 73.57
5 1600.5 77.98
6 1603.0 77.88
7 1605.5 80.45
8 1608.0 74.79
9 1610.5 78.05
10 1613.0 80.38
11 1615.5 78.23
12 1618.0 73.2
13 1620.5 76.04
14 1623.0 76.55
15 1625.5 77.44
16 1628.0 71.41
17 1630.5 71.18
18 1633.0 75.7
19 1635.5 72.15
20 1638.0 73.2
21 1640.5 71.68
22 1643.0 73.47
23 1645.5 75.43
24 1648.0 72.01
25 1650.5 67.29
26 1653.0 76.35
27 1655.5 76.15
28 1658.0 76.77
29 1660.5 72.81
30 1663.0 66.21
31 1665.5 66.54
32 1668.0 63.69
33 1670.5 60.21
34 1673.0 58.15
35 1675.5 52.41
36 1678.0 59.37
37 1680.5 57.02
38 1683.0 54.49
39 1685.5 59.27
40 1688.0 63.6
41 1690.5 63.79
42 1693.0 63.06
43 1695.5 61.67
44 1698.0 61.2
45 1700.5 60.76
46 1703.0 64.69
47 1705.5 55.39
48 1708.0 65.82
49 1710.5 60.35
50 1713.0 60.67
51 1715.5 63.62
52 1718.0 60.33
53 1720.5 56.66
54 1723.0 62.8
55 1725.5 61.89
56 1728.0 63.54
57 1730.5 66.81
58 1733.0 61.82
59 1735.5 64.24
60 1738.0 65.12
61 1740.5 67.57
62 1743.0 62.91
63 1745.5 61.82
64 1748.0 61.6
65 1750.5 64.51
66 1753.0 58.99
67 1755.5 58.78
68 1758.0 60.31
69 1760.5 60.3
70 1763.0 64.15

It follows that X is 4.2 kPa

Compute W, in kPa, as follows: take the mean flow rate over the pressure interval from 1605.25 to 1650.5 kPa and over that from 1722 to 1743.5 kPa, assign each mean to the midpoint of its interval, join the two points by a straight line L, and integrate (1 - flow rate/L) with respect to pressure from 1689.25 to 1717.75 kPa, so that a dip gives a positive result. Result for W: 2.2 kPa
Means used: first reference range 74.7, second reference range 64.1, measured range 61.9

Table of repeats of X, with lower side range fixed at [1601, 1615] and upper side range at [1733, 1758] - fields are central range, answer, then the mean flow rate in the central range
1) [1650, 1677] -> 1.94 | 66.9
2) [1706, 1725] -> 1.39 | 61.2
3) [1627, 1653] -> 0.73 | 72.6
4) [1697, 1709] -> 1.07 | 61.5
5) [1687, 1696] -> 0.74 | 63.1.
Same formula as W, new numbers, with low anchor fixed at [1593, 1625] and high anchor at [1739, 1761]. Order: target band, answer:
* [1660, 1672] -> 1.0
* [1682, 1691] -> 1.1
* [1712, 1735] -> 1.0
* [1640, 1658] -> -0.1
